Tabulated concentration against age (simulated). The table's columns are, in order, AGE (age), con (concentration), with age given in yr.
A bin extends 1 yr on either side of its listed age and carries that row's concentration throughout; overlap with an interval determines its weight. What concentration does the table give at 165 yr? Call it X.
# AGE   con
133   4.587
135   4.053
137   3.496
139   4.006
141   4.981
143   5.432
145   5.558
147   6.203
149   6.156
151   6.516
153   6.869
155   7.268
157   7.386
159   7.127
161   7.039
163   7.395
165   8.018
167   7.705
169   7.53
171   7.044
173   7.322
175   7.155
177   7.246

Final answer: 8.018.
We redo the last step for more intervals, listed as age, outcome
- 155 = 7.268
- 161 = 7.039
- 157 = 7.386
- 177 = 7.246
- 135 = 4.053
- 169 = 7.53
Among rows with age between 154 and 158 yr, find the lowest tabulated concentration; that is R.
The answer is 7.268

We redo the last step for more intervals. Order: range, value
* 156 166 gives 7.039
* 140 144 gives 4.981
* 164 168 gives 7.705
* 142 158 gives 5.432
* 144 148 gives 5.558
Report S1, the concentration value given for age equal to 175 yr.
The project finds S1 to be 7.155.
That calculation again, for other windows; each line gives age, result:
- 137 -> 3.496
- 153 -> 6.869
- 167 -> 7.705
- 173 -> 7.322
